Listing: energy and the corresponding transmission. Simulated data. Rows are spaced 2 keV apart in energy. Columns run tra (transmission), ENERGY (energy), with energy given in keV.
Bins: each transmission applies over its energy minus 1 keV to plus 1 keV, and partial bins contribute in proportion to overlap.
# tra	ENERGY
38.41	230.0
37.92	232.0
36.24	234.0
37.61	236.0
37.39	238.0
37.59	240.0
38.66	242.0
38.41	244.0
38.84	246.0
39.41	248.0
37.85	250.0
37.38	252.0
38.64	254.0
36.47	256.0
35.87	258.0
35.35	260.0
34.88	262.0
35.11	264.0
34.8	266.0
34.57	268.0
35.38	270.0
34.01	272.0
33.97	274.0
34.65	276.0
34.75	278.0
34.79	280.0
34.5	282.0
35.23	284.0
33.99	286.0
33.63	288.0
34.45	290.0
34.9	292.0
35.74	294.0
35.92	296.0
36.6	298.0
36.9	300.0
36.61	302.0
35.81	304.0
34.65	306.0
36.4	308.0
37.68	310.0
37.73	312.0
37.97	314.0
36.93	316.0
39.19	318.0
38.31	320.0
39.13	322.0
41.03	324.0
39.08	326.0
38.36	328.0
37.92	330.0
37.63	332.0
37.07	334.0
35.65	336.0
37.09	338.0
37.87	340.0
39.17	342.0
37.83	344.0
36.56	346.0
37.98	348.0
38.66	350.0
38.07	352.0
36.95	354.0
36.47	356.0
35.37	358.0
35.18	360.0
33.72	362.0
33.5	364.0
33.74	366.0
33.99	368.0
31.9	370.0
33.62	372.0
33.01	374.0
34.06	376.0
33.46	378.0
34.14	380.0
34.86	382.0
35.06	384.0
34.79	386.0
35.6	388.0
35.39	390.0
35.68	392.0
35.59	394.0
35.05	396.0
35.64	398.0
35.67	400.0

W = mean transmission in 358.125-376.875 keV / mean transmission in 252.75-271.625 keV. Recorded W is 0.9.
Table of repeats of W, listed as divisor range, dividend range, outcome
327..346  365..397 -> 0.91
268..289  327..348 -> 1.09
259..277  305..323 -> 1.08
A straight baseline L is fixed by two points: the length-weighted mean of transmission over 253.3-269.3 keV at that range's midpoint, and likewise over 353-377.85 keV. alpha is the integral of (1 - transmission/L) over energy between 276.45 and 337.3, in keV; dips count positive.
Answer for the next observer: -2.7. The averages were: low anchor 35.7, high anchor 34.3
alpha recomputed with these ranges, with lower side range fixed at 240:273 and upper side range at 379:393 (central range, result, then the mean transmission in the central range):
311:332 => -1.6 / 38.5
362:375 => 0.7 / 33.3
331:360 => -1.4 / 37.2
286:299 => 0.4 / 35.1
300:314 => -0.2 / 36.6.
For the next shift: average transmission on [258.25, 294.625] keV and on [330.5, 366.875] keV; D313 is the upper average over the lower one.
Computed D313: 1.05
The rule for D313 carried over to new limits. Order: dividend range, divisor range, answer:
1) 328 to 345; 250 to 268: 1.04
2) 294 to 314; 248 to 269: 1.01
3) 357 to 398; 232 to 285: 0.95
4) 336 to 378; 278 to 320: 0.99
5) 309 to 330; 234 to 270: 1.04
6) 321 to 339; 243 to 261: 1.01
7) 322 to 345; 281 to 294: 1.10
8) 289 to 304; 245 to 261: 0.96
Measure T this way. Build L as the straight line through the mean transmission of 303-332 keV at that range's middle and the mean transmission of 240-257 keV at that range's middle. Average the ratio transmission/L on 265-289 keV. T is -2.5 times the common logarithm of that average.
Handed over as 0.105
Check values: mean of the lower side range 38.2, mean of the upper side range 37.9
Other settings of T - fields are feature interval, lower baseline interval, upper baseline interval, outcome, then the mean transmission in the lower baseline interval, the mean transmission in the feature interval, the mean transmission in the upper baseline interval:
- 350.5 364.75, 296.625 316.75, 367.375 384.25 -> -0.04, 36.7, 35.8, 33.7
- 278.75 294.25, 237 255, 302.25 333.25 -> 0.10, 38.2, 34.6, 37.8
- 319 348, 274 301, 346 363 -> -0.06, 35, 38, 36.6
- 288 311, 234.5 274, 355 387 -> 0.00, 36.7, 35.9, 34.2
